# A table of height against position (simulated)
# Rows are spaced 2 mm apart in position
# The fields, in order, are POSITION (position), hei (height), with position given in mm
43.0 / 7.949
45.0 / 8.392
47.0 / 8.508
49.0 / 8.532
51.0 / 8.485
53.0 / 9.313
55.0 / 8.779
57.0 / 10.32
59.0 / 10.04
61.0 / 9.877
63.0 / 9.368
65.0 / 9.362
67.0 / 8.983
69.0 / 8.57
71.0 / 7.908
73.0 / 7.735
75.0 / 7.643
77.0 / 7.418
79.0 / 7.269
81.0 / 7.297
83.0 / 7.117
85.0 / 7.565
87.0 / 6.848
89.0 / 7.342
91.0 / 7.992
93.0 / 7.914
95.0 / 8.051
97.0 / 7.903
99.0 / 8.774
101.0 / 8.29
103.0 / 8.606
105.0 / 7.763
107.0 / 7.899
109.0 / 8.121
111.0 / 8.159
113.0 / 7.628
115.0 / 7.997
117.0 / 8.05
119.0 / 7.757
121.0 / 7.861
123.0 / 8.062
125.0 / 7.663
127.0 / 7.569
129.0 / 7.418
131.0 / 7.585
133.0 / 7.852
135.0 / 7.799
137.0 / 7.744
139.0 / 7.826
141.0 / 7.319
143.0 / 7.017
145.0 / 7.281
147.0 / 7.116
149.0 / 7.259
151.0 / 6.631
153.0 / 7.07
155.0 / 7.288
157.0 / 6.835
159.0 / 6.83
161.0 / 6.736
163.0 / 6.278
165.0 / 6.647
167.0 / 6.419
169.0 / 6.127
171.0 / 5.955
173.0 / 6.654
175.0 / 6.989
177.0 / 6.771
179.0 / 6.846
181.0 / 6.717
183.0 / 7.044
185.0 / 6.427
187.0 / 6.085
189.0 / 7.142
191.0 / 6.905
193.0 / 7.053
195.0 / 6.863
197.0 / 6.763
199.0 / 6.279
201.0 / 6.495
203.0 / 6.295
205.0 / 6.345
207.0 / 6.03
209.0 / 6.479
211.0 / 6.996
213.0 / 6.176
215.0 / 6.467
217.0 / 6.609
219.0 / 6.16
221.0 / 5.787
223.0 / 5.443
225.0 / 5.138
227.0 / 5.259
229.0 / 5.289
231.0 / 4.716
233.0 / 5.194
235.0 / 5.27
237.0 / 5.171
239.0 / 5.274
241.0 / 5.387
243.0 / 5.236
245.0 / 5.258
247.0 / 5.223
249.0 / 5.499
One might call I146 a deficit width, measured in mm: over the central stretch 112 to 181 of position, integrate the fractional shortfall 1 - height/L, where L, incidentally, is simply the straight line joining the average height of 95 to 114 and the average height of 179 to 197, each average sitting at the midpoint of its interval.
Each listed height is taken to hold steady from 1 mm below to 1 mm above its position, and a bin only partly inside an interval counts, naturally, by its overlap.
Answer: 2.4 mm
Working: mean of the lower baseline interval 8.12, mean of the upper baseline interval 6.78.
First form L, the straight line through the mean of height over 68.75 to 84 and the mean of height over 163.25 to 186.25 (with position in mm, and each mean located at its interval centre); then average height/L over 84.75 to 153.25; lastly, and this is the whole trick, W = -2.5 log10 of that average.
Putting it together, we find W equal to -0.08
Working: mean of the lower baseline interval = 7.57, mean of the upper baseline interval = 6.58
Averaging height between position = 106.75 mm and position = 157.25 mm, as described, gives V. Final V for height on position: 7.58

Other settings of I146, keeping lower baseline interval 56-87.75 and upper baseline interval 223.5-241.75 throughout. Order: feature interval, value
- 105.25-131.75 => -1.4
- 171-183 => -0.9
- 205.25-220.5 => -2.2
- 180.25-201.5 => -2.5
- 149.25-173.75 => -0.2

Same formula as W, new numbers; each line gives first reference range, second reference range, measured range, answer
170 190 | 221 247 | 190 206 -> -0.07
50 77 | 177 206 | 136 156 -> 0.03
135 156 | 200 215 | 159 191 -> 0.04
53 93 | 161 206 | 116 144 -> -0.04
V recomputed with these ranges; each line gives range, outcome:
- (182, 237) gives 6.16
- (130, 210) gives 6.84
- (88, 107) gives 8.06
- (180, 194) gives 6.77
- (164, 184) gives 6.62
